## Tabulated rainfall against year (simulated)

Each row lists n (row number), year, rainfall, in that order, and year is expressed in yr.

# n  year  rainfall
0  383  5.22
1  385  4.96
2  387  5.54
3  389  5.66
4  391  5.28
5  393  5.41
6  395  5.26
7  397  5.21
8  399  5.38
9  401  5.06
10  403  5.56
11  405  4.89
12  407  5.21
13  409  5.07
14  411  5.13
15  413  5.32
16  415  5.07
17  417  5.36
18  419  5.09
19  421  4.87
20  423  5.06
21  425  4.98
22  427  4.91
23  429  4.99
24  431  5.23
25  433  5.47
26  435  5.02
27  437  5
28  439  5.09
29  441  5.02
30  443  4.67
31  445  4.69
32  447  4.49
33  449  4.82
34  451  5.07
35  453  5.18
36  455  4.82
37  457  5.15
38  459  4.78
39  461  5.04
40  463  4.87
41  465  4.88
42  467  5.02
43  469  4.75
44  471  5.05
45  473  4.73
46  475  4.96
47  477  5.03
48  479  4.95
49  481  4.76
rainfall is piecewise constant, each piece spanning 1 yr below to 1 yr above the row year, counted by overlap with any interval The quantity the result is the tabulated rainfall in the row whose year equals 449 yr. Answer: 4.82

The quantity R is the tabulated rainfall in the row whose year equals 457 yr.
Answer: 5.15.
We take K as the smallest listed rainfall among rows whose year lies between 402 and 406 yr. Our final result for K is 4.89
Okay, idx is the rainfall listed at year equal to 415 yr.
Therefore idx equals 5.07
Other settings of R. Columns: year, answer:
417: 5.36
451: 5.07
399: 5.38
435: 5.02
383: 5.22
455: 4.82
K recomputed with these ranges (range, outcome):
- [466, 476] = 4.73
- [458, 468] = 4.78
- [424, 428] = 4.91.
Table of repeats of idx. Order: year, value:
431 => 5.23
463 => 4.87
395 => 5.26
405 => 4.89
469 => 4.75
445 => 4.69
